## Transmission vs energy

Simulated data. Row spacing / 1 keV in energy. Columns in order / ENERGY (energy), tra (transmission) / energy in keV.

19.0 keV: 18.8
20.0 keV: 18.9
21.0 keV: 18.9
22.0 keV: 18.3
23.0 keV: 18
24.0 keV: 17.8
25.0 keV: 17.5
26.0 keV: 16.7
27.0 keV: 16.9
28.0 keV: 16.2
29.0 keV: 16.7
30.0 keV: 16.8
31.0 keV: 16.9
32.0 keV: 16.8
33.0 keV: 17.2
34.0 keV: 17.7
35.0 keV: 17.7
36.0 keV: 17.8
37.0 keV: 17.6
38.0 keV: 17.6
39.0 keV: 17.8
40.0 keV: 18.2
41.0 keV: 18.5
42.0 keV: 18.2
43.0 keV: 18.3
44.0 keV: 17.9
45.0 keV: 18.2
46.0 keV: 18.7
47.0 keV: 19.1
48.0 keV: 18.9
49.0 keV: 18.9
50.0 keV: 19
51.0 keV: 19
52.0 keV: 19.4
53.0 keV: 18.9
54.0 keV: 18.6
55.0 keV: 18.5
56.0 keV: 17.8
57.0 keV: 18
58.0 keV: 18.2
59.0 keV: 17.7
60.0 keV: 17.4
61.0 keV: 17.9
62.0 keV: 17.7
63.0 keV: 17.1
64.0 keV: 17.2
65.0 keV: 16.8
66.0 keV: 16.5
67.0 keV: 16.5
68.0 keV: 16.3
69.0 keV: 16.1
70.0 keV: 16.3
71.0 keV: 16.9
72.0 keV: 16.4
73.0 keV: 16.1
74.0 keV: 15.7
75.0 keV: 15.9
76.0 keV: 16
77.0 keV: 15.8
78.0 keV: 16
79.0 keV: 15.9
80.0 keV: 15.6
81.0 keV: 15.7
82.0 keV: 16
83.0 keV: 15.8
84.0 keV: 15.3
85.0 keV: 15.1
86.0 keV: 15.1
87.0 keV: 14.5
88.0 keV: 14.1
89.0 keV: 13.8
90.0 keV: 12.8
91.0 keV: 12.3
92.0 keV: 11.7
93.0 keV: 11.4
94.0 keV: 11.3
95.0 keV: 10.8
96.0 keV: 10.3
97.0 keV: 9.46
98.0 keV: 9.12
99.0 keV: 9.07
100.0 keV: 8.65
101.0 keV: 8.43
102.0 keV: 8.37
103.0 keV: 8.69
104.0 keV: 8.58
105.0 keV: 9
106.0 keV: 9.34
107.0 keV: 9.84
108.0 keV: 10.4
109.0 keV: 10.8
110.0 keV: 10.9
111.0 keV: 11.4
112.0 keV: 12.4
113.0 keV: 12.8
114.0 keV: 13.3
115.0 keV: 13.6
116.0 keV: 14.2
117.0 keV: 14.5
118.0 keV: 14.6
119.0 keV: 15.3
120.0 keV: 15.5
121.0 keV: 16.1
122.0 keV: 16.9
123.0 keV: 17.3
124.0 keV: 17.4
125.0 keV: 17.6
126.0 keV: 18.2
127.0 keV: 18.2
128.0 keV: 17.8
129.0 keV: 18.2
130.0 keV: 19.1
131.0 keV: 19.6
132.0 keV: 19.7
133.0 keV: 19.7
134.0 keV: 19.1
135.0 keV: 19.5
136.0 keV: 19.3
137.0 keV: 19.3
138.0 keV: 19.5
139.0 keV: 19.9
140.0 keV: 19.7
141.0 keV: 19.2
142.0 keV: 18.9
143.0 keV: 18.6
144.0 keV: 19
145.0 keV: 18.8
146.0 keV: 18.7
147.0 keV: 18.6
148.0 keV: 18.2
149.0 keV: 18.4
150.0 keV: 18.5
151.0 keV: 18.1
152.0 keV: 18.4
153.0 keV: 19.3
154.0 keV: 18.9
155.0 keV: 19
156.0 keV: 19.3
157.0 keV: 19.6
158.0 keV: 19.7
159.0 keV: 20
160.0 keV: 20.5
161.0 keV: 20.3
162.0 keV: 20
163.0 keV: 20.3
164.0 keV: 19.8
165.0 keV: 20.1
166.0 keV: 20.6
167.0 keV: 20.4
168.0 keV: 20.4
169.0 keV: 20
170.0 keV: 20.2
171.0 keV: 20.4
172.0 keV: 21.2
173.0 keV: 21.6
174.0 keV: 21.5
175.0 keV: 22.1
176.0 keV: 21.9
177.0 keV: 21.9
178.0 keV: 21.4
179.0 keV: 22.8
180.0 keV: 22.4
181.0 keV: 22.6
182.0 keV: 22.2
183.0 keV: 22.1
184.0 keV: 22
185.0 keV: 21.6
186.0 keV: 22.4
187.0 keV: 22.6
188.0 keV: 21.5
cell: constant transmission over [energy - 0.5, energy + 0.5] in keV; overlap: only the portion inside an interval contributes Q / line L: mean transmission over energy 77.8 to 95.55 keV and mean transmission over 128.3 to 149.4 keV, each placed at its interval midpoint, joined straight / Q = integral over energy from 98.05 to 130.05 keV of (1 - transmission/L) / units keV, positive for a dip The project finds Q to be 7.0 keV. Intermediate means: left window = 14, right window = 19.1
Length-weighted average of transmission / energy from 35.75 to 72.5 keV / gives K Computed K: 17.8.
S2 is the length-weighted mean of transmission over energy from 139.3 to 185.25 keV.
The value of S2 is 20.2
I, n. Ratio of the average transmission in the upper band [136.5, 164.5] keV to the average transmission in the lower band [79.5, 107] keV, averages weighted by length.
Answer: 1.6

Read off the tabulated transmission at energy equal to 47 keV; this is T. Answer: 19.1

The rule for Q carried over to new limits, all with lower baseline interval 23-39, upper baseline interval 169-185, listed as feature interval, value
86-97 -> 3.9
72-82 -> 1.5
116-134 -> 2.5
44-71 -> 0.3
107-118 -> 4.1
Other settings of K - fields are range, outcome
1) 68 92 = 15.3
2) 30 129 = 15.3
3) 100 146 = 15.5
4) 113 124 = 15.1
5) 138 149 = 19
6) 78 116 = 12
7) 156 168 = 20.1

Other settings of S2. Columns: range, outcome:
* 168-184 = 21.6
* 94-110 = 9.5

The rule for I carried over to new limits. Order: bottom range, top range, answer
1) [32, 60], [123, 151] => 1.03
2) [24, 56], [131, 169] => 1.08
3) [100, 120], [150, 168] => 1.72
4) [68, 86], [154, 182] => 1.30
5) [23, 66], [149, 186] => 1.15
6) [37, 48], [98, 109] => 0.50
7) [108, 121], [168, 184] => 1.63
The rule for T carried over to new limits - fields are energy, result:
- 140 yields 19.7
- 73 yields 16.1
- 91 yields 12.3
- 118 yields 14.6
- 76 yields 16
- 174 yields 21.5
